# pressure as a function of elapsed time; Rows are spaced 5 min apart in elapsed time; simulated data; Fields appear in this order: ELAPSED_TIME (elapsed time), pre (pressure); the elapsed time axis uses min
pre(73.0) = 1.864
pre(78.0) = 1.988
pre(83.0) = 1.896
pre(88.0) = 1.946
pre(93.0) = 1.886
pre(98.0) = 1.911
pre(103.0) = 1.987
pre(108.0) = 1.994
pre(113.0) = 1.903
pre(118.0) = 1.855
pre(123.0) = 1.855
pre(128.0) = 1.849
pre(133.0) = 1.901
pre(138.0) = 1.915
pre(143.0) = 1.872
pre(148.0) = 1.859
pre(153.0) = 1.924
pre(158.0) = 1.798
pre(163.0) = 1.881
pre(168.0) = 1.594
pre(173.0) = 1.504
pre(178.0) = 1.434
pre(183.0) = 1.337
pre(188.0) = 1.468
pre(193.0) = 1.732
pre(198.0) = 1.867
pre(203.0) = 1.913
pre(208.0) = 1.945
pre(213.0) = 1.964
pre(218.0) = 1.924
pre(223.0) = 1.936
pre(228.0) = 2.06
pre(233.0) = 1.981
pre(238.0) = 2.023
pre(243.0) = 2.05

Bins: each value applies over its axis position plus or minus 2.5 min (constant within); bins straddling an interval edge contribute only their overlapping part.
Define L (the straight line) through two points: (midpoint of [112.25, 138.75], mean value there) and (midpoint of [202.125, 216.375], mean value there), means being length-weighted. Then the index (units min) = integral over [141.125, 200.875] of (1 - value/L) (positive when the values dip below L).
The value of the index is 7.0 min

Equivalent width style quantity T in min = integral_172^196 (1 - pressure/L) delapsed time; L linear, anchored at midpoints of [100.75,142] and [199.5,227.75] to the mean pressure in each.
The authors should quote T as 5.34 min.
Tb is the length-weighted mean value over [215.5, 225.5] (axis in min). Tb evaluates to 1.93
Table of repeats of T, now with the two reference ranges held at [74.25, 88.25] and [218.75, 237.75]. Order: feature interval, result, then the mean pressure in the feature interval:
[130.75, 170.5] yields 2.4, 1.84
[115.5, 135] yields 0.9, 1.86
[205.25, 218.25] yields 0.2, 1.95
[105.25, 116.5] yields 0.0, 1.94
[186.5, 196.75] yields 1.7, 1.65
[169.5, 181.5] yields 3.1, 1.47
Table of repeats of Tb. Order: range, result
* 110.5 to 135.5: 1.87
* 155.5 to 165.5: 1.84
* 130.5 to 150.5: 1.89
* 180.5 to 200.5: 1.6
